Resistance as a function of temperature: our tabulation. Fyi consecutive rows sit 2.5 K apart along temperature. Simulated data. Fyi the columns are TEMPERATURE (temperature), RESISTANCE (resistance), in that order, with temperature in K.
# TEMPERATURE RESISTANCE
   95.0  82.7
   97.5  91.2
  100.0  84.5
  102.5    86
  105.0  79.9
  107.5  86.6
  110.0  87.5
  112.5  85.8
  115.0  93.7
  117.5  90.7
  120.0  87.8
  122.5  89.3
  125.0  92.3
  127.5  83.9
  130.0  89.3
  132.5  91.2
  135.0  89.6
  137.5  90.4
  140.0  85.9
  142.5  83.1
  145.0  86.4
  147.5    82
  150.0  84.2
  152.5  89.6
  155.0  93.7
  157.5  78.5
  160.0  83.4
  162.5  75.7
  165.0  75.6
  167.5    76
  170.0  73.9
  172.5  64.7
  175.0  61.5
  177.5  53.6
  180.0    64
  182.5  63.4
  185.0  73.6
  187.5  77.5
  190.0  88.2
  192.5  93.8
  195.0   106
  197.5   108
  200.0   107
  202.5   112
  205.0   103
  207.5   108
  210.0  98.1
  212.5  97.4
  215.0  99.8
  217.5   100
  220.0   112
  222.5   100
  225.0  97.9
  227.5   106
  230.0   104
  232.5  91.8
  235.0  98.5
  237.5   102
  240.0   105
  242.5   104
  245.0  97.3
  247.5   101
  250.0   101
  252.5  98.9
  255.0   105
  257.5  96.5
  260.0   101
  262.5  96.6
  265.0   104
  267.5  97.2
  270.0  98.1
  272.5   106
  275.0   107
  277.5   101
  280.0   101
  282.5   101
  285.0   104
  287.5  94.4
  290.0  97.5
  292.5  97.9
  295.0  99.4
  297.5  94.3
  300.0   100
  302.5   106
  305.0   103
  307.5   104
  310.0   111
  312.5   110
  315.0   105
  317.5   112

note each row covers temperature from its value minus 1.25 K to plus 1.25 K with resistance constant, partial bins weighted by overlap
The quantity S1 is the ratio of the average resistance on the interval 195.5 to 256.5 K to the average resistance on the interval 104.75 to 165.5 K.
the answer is 1.18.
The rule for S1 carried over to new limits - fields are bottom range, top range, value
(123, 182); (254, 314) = 1.26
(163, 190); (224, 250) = 1.45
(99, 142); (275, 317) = 1.16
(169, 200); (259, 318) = 1.30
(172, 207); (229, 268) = 1.18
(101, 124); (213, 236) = 1.15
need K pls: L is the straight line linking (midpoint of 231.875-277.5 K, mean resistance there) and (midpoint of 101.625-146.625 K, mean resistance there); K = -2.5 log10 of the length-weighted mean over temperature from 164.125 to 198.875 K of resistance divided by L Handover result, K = 0.21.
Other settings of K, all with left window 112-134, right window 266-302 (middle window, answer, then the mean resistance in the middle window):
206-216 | -0.06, 101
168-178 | 0.38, 65.1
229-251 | -0.04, 100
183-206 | -0.01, 95.4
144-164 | 0.09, 84.1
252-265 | -0.02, 100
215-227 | -0.07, 102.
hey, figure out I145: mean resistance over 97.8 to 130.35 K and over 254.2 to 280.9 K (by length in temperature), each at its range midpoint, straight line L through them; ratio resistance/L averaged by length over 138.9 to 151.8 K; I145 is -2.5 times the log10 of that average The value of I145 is 0.07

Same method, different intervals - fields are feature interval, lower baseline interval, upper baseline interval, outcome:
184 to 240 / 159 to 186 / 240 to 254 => -0.16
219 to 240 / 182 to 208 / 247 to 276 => -0.04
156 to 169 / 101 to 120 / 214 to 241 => 0.20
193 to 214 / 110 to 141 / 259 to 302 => -0.11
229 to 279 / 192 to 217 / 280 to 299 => 0.00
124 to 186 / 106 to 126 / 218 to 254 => 0.17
